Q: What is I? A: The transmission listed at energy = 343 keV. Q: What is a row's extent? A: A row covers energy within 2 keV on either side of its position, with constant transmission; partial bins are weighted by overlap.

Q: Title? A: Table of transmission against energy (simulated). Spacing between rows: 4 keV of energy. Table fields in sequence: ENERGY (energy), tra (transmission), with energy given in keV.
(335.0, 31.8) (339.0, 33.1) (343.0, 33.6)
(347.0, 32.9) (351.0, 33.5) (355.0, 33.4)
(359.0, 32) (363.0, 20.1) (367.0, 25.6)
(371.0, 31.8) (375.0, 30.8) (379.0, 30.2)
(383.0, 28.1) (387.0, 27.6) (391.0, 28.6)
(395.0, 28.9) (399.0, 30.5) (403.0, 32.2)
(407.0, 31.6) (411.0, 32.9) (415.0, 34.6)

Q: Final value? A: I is 33.6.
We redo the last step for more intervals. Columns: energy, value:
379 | 30.2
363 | 20.1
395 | 28.9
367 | 25.6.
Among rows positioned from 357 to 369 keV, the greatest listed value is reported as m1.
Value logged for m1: 32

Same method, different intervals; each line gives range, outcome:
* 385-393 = 28.6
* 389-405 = 32.2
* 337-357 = 33.6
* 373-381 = 30.8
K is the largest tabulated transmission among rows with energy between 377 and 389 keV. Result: 30.2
